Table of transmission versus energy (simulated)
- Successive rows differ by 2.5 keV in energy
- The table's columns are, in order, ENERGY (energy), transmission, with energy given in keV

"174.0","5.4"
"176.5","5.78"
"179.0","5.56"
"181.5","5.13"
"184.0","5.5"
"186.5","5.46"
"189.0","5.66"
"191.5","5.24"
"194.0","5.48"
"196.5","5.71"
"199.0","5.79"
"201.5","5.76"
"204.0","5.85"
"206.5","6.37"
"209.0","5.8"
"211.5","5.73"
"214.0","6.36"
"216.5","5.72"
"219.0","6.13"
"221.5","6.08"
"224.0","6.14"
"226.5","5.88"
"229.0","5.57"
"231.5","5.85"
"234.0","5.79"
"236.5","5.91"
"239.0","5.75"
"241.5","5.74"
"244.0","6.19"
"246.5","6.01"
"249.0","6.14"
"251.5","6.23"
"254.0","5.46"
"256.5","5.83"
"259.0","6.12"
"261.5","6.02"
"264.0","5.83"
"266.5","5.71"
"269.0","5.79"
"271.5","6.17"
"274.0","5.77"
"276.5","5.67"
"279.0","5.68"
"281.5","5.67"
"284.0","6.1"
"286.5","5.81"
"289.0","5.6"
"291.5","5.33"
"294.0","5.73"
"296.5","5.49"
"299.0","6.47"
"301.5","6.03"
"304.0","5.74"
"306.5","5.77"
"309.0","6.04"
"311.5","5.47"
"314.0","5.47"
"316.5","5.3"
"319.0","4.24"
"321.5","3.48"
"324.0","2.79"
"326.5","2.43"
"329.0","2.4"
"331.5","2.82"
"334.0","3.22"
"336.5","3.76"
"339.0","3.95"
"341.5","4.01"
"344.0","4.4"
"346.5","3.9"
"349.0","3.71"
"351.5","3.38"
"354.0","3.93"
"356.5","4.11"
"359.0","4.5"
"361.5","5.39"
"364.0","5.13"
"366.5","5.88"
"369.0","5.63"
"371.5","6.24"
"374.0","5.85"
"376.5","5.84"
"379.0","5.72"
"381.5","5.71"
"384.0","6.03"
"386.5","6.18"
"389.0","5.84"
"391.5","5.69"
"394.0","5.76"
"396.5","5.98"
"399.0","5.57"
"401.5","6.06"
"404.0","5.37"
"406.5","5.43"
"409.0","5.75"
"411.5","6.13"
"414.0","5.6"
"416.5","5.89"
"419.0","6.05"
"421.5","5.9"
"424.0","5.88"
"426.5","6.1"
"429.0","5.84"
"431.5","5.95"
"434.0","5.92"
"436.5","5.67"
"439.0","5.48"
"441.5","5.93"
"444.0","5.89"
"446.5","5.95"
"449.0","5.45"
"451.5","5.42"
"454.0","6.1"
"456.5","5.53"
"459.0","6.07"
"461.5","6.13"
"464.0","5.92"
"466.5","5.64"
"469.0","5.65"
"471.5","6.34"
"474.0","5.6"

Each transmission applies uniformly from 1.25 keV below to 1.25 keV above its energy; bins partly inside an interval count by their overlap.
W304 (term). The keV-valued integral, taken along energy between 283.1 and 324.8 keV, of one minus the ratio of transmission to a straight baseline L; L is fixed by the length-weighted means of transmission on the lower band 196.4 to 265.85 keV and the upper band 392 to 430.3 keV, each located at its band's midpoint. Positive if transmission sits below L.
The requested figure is 3.6 keV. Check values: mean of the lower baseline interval 5.92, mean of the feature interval 5.37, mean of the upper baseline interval 5.82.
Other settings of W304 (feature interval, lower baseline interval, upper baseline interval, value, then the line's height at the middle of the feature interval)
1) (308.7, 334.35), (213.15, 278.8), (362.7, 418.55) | 8.5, 5.85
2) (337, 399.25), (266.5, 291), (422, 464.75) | 7.6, 5.81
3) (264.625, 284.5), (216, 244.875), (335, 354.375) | -2.7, 5.11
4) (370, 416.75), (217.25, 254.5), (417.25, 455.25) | 0.3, 5.86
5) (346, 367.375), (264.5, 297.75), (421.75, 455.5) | 5.0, 5.77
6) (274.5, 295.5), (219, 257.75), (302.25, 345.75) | -3.0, 4.99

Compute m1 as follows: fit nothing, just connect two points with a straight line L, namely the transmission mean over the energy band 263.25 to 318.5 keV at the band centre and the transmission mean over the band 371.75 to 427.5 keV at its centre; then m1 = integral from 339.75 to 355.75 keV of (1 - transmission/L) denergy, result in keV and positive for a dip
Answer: 5.23 keV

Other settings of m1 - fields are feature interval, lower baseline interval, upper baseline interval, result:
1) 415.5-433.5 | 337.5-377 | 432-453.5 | -1.39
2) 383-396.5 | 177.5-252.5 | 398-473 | -0.20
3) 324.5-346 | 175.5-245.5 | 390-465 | 9.00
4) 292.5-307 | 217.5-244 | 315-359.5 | -4.58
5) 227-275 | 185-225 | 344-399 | -1.90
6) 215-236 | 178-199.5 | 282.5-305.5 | -1.12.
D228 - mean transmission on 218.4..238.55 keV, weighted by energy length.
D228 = 5.91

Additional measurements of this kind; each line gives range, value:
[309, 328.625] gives 4.21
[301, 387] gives 4.67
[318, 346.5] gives 3.42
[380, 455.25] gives 5.82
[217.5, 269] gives 5.91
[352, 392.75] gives 5.44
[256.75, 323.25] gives 5.62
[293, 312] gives 5.86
